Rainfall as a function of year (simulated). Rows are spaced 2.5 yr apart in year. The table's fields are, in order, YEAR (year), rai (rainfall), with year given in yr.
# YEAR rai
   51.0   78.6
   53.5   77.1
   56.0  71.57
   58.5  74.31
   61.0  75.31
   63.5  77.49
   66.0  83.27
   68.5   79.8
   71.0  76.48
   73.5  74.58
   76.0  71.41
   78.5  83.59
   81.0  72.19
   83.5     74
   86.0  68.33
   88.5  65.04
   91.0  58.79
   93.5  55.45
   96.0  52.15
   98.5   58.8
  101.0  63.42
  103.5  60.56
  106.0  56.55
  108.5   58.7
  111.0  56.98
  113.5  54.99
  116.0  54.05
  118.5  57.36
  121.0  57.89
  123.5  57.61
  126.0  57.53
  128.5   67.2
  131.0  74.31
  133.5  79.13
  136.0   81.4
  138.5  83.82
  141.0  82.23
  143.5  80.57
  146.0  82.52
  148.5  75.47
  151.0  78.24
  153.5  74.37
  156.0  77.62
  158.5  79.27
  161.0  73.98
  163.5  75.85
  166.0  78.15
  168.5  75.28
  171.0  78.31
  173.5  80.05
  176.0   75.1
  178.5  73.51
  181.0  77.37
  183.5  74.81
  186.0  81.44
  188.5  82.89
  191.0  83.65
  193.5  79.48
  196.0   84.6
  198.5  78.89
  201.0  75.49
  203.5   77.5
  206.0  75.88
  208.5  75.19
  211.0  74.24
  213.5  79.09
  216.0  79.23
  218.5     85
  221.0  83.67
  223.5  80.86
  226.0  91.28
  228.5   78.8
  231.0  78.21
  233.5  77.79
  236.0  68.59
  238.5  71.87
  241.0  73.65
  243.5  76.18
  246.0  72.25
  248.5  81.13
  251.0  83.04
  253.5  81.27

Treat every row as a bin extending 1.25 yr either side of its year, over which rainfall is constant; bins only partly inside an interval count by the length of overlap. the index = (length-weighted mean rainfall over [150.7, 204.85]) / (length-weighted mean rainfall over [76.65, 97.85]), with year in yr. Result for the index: 1.18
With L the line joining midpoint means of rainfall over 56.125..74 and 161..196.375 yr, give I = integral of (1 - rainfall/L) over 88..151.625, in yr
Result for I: 9.8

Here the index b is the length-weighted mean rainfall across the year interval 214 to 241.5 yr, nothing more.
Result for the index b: 79.1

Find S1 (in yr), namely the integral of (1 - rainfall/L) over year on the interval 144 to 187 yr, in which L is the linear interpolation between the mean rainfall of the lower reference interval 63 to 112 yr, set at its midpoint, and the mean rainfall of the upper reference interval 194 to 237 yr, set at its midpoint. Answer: -1.6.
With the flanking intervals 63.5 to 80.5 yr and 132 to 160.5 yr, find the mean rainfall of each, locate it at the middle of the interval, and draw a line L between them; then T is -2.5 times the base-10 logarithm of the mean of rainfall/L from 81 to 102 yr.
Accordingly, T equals 0.24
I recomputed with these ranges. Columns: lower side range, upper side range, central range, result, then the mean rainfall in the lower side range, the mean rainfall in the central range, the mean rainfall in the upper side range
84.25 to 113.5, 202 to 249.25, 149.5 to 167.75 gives -2.3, 59.6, 76.7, 77.9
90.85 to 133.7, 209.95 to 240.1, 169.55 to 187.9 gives -1.6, 59.6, 77.4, 79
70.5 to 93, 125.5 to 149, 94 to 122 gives 6.2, 70.9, 57.3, 77.1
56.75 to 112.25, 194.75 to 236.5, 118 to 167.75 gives -0.6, 68.1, 74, 79.3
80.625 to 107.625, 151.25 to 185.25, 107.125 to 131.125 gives 2.9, 61.9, 59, 76.6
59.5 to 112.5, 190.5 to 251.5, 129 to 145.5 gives -1.8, 67.7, 79.8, 78.5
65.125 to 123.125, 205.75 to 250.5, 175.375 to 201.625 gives -1.7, 64.7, 79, 78.1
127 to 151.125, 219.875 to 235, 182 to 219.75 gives 0.7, 78.3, 79.1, 81.5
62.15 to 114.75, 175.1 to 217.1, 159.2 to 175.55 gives -0.4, 66.8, 76.9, 78.2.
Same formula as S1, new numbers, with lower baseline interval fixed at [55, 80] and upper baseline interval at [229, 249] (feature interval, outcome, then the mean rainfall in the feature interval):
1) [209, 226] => -1.3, 80.9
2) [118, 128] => 2.3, 58.3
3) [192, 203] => -0.6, 79.6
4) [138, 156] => -0.8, 79.3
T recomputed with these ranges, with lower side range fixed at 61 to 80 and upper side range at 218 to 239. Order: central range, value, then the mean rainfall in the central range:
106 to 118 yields 0.36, 56.3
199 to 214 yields 0.04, 76.2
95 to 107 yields 0.32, 58.5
